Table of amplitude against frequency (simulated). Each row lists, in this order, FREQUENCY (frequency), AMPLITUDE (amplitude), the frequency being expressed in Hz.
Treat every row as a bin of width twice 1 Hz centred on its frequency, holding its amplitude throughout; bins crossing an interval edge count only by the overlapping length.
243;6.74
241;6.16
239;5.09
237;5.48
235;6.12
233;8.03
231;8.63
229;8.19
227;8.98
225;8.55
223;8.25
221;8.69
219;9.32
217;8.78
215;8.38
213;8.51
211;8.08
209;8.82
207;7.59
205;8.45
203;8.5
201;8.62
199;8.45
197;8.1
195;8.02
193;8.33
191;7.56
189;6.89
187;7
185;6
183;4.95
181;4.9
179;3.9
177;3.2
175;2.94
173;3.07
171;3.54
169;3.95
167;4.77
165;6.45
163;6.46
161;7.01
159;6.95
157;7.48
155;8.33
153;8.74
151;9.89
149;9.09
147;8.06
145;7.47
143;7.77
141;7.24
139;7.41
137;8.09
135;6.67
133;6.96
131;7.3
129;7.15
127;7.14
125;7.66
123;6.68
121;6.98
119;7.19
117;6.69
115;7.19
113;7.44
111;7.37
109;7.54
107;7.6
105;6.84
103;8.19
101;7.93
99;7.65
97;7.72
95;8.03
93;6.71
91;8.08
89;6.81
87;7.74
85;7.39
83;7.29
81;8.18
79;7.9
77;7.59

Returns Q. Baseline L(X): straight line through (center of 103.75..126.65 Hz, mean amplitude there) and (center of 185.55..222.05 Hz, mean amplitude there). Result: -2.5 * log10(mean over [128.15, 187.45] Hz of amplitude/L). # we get 0.19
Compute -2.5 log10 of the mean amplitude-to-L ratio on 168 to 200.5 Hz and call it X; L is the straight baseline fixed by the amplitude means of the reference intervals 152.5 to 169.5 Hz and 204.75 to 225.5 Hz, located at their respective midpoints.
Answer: 0.30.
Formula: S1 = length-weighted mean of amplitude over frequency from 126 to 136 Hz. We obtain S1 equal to 7.04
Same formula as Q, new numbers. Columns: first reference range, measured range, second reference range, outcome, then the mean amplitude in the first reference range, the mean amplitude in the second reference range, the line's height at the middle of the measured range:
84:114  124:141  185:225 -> 0.064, 7.54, 8.18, 7.74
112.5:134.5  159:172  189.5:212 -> 0.366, 7.11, 8.2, 7.7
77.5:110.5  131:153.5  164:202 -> -0.192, 7.6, 5.82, 6.64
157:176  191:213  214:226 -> -0.112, 5.15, 8.66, 7.48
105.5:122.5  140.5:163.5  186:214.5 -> -0.046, 7.22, 8.07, 7.6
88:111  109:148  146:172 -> -0.004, 7.55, 6.98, 7.27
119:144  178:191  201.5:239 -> 0.326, 7.25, 8.11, 7.76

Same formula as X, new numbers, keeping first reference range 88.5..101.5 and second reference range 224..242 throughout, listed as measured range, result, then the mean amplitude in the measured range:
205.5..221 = -0.17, 8.51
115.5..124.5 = 0.09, 6.94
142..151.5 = -0.13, 8.38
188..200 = -0.08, 7.89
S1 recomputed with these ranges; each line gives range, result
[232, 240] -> 6.18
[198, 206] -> 8.5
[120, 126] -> 7.11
